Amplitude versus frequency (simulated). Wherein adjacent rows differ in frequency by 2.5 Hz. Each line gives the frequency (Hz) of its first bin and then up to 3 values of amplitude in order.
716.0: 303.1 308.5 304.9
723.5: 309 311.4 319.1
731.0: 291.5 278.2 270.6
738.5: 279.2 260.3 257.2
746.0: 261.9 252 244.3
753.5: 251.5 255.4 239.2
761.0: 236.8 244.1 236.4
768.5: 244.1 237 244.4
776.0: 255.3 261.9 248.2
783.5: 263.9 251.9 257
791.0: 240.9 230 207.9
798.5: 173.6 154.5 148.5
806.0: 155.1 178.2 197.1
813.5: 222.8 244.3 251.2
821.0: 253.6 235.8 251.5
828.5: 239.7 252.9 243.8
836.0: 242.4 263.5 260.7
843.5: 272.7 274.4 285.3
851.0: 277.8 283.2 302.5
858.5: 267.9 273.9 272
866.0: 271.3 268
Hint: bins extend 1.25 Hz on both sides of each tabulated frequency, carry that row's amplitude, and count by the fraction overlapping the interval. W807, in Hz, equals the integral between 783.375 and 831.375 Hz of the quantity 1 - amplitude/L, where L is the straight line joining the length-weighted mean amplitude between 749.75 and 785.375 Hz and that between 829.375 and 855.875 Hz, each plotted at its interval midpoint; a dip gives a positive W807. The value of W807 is 7.2 Hz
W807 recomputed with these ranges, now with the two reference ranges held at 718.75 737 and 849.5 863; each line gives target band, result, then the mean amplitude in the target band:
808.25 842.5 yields 5.3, 240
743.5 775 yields 5.2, 246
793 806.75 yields 5.4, 176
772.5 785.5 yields 1.6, 255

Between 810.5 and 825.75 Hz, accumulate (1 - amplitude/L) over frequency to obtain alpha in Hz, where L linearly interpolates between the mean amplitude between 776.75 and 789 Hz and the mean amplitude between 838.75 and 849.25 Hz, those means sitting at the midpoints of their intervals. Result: 1.62 Hz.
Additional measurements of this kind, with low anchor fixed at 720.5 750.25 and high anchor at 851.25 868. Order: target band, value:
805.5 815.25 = 3.0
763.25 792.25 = 3.3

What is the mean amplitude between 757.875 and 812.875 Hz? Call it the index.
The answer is 223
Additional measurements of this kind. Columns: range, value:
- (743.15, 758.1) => 253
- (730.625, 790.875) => 254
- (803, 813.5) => 178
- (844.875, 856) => 283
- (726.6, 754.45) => 271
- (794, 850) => 228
